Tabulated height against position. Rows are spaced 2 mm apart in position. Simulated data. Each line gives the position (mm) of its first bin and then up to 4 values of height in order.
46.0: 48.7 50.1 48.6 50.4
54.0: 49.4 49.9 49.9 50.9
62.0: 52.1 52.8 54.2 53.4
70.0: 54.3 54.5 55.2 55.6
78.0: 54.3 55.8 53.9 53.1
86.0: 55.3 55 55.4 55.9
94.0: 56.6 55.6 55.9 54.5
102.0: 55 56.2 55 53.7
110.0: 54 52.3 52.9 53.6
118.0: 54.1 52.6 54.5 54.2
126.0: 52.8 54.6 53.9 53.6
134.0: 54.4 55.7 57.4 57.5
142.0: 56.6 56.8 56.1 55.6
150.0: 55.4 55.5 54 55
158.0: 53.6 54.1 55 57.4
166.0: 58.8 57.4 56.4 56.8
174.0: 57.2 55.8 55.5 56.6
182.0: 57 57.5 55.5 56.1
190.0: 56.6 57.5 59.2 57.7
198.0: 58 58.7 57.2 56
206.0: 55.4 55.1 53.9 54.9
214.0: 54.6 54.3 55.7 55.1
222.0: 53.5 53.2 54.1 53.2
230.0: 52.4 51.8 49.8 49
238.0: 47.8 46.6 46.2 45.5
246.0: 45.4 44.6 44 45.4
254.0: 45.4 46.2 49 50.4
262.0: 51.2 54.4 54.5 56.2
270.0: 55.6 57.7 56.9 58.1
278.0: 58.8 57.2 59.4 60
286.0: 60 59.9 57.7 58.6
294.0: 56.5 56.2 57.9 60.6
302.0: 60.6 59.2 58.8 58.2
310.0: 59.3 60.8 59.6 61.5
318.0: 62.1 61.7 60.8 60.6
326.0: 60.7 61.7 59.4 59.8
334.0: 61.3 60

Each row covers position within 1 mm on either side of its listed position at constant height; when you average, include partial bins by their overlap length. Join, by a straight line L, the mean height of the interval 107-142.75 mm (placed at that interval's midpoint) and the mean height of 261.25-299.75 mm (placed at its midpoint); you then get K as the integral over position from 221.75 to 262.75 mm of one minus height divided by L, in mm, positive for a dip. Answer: 5.7 mm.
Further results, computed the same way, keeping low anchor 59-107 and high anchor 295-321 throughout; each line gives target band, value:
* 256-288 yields 1.71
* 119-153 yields 0.42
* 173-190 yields 0.13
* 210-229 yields 1.13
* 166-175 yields -0.09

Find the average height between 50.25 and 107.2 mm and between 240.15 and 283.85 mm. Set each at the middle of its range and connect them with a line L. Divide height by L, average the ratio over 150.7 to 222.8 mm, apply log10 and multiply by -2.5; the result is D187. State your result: -0.07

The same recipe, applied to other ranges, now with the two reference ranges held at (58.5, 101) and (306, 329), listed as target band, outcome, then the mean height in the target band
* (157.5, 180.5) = 0.009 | 56.3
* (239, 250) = 0.276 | 45.5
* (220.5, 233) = 0.100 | 53.1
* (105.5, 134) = 0.035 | 53.7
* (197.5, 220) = 0.039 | 55.7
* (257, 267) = 0.142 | 51.9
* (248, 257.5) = 0.283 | 45.4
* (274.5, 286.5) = 0.015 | 58.8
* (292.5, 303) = 0.031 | 58.4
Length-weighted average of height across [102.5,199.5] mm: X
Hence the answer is 55.6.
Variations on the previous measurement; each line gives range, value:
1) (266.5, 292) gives 58.1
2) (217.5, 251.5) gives 49.7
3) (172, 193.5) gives 56.6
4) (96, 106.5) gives 55.4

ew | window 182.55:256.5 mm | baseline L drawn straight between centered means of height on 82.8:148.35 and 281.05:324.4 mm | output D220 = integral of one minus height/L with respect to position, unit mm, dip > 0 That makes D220 6.2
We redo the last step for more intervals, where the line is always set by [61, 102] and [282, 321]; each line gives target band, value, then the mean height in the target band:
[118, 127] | 0.32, 53.6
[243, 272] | 4.50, 49.4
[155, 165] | 0.24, 55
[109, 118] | 0.34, 53.3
